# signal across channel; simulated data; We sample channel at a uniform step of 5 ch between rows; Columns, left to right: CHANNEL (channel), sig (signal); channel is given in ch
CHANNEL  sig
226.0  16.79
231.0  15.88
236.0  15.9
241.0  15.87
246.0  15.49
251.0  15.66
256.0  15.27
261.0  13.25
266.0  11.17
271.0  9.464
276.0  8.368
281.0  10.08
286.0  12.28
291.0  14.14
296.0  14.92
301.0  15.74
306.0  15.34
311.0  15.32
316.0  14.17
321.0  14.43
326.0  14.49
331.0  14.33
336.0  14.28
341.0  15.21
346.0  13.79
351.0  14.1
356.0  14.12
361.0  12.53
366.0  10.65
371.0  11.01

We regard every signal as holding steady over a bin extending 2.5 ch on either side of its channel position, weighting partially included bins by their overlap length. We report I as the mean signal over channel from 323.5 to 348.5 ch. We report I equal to 14.4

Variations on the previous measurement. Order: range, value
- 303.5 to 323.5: 14.8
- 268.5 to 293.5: 10.9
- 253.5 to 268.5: 13.2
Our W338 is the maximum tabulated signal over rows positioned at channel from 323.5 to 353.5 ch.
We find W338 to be 15.21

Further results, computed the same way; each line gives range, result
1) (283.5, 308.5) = 15.74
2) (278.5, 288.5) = 12.28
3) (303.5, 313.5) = 15.34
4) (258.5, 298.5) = 14.92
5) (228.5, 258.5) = 15.9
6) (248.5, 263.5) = 15.66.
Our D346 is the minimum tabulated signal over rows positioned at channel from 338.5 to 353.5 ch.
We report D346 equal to 13.79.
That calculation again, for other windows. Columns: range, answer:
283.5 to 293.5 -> 12.28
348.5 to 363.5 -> 12.53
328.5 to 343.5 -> 14.28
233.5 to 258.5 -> 15.27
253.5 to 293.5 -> 8.368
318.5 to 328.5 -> 14.43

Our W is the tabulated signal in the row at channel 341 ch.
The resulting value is 15.21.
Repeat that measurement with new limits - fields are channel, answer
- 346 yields 13.79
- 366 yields 10.65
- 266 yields 11.17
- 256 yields 15.27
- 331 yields 14.33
